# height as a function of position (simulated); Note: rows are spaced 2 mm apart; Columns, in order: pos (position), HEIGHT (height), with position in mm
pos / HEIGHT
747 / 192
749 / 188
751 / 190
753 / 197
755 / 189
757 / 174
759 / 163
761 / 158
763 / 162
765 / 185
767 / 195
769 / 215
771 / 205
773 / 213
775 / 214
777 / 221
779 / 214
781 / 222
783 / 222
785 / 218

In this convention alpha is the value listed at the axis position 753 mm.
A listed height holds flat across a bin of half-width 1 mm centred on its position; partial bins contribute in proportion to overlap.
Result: 197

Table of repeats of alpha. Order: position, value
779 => 214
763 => 162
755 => 189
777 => 221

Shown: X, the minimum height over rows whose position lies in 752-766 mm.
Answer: 158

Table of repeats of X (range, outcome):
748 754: 188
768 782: 205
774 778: 214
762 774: 162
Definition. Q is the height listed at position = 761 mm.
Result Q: 158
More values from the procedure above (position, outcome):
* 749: 188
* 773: 213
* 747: 192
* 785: 218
